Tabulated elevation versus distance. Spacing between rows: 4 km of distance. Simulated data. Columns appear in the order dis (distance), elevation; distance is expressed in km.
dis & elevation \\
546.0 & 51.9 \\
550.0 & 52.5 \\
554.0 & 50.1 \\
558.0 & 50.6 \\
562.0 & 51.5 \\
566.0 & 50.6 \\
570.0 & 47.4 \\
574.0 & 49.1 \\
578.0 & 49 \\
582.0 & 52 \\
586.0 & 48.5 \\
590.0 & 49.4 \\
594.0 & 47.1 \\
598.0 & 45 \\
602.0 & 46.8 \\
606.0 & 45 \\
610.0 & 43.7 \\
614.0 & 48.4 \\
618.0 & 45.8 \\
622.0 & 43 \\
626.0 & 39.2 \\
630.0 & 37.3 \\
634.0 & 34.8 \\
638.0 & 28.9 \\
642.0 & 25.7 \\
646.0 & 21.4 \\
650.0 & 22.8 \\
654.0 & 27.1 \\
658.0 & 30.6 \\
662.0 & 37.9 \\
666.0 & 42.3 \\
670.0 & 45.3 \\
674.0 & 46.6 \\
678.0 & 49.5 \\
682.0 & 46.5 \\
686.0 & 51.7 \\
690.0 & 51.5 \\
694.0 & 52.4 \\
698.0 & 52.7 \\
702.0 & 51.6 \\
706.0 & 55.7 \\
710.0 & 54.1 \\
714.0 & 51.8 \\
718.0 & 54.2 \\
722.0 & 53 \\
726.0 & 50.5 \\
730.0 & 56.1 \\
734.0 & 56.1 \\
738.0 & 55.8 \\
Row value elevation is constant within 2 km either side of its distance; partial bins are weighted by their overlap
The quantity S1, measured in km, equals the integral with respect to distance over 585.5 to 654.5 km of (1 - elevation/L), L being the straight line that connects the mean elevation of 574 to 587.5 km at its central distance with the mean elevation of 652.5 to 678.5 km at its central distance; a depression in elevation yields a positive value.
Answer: 9.9 km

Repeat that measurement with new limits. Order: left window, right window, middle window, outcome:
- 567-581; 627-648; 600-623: -4.8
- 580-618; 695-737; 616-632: 2.4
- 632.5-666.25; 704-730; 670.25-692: -4.4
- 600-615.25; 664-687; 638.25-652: 6.6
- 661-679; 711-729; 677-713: -2.4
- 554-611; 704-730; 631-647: 6.9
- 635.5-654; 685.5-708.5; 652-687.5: -2.9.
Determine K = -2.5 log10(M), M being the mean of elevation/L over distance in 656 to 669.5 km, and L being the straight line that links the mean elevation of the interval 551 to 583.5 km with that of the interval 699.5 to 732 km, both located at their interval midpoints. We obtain 0.35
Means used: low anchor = 50.1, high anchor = 53.4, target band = 37.9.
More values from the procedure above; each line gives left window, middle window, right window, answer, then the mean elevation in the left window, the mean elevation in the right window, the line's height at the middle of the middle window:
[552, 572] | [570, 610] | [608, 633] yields -0.03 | 50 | 42.6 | 46.5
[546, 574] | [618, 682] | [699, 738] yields 0.40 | 50.5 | 53.8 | 52.3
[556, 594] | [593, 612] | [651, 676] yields 0.01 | 49.6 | 37.7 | 45.9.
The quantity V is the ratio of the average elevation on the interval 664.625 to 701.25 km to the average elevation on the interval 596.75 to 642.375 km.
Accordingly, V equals 1.20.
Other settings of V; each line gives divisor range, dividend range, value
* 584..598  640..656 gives 0.51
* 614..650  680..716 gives 1.50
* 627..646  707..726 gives 1.71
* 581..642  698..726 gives 1.24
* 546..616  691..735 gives 1.10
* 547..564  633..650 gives 0.52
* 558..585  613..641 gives 0.78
